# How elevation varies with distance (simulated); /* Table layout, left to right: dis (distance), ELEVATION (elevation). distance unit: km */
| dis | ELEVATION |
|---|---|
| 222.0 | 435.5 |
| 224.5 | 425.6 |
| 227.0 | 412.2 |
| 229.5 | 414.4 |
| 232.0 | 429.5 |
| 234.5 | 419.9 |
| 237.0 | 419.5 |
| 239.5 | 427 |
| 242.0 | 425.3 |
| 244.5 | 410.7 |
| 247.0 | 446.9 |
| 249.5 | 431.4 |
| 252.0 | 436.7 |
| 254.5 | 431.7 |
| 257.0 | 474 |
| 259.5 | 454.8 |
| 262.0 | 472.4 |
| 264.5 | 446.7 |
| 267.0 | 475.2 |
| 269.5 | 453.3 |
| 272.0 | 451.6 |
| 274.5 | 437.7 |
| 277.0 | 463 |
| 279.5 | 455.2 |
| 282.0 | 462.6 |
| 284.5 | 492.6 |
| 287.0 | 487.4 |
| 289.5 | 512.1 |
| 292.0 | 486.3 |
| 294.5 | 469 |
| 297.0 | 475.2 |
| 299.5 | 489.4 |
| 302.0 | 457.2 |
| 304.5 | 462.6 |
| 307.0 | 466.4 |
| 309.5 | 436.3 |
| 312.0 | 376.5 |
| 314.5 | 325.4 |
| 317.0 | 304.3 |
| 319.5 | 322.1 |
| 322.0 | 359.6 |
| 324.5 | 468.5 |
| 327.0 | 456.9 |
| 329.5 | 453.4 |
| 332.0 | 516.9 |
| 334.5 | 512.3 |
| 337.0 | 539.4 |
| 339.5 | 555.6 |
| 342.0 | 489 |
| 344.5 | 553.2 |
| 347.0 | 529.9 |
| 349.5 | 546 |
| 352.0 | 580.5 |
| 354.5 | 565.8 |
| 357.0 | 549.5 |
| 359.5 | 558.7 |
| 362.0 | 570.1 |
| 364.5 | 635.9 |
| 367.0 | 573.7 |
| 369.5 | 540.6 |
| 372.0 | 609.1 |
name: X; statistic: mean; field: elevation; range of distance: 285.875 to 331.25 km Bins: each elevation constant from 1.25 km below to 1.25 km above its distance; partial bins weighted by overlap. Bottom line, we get 435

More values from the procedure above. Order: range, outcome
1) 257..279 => 458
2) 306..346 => 446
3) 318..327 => 391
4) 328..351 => 522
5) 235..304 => 457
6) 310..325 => 358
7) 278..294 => 482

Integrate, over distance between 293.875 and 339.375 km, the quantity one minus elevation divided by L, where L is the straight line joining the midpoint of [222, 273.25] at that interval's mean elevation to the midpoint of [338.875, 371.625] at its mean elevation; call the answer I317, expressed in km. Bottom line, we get 6.6 km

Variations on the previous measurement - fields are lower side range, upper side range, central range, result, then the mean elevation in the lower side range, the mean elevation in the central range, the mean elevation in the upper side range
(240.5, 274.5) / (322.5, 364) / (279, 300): -0.23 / 446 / 482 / 527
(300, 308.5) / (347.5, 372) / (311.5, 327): 3.98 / 464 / 366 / 570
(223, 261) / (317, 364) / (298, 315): 1.51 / 431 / 436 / 504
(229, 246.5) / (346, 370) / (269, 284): 0.41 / 422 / 456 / 566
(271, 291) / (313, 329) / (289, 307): -1.92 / 471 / 477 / 377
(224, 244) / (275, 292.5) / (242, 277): 0.19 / 421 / 448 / 478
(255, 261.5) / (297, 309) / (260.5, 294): -0.34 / 462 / 469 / 468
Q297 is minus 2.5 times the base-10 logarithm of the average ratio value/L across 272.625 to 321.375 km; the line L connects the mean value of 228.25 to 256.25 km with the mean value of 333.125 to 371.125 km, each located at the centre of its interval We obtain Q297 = 0.11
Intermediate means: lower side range 427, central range 440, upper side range 554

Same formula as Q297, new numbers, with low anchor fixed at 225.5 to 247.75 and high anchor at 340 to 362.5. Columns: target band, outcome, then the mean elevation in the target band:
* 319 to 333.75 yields 0.19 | 438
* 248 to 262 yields -0.01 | 448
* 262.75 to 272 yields 0.00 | 458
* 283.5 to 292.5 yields -0.04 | 495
